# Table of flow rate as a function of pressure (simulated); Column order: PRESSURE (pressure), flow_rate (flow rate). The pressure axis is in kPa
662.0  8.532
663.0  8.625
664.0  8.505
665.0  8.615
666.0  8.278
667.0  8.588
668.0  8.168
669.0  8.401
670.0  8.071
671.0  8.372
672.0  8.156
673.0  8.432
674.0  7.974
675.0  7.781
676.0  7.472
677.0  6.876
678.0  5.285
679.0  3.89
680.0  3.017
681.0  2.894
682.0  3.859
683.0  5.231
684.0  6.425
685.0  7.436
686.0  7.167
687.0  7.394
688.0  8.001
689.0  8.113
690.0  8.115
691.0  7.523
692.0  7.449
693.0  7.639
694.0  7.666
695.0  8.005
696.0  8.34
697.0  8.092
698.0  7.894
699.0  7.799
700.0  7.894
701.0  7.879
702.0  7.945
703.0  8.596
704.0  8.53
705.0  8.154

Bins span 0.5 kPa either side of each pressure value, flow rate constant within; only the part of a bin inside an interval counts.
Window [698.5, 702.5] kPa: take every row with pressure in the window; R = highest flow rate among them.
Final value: 7.945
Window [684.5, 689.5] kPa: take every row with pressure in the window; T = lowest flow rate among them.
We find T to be 7.167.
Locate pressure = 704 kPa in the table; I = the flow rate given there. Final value 8.53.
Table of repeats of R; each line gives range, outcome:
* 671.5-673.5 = 8.432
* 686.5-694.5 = 8.115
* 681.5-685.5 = 7.436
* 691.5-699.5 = 8.34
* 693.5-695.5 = 8.005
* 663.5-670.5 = 8.615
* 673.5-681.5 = 7.974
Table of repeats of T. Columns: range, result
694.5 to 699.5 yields 7.799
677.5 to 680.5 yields 3.017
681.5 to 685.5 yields 3.859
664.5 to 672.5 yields 8.071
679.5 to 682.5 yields 2.894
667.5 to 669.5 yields 8.168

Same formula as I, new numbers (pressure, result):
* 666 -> 8.278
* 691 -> 7.523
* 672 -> 8.156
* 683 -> 5.231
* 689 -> 8.113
